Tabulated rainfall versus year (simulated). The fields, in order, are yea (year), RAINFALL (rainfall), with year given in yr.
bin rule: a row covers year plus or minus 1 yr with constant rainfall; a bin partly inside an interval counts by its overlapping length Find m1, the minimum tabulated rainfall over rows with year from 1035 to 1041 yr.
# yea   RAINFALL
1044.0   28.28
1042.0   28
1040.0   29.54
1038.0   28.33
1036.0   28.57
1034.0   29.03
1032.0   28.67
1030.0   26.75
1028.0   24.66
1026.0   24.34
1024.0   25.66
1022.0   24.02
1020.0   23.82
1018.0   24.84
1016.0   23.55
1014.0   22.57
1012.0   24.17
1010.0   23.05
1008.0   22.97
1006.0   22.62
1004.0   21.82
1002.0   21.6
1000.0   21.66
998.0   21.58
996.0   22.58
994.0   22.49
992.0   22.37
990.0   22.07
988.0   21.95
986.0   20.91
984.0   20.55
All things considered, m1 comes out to 28.33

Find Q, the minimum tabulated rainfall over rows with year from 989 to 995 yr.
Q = 22.07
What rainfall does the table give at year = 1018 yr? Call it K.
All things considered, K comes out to 24.84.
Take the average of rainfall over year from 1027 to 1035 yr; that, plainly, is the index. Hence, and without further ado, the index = 27.3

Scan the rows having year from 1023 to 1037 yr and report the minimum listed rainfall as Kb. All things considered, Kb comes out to 24.34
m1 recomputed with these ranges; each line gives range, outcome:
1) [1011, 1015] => 22.57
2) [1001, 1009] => 21.6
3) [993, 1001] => 21.58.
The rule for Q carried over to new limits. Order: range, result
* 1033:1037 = 28.57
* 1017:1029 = 23.82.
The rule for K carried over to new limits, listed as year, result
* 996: 22.58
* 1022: 24.02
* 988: 21.95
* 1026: 24.34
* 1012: 24.17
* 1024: 25.66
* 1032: 28.67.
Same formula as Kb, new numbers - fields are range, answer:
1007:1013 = 22.97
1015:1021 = 23.55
